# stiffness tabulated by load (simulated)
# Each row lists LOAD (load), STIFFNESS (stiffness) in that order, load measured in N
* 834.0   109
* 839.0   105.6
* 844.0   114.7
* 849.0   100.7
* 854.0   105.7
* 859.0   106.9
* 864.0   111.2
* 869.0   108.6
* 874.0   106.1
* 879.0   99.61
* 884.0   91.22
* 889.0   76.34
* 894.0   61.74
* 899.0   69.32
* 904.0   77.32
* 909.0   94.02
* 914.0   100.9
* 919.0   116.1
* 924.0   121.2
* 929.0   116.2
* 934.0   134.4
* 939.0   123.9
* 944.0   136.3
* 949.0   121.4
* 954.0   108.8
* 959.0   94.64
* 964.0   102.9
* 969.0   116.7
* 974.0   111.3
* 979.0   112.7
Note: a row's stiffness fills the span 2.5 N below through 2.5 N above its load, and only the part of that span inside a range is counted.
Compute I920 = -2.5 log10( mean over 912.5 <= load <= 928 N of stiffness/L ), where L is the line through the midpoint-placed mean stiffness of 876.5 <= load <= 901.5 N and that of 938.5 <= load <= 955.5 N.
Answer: -0.11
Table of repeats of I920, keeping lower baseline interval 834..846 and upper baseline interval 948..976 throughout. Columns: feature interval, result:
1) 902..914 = 0.22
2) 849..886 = 0.05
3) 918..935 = -0.12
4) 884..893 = 0.37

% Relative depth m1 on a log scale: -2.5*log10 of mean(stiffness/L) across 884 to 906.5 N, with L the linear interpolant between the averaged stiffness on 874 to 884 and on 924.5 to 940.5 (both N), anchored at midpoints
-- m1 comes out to 0.40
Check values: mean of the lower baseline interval 99.1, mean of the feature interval 73.4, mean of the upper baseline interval 124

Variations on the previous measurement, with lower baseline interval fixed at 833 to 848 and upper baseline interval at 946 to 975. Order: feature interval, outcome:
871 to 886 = 0.100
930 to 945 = -0.182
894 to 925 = 0.182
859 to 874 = 0.003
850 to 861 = 0.036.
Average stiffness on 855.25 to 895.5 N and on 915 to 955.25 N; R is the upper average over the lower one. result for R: 1.26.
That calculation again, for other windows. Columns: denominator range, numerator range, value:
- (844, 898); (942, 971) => 1.17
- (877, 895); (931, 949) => 1.55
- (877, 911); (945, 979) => 1.37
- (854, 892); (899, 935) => 1.05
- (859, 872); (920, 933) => 1.10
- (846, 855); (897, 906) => 0.71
